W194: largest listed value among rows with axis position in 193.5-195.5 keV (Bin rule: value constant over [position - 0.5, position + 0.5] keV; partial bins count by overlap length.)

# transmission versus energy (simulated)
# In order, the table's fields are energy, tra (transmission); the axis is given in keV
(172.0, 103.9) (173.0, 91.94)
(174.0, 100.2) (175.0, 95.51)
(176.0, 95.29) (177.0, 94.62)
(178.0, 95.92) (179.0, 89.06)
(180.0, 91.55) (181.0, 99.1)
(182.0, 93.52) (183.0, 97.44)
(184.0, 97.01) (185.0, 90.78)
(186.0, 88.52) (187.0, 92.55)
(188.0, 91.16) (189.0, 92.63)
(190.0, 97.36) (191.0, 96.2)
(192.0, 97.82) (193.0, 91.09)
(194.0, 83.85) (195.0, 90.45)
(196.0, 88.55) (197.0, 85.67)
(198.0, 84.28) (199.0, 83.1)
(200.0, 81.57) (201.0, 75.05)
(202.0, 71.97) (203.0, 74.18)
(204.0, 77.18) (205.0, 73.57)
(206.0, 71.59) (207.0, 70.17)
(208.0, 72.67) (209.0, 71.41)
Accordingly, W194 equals 90.45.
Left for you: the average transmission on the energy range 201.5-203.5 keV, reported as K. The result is 73.1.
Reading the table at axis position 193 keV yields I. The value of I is 91.09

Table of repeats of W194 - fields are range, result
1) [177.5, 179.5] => 95.92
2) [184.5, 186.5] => 90.78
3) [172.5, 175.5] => 100.2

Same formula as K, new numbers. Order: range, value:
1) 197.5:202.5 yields 79.2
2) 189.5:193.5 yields 95.6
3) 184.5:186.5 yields 89.7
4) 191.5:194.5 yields 90.9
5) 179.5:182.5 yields 94.7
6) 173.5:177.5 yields 96.4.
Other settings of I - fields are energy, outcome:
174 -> 100.2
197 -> 85.67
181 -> 99.1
